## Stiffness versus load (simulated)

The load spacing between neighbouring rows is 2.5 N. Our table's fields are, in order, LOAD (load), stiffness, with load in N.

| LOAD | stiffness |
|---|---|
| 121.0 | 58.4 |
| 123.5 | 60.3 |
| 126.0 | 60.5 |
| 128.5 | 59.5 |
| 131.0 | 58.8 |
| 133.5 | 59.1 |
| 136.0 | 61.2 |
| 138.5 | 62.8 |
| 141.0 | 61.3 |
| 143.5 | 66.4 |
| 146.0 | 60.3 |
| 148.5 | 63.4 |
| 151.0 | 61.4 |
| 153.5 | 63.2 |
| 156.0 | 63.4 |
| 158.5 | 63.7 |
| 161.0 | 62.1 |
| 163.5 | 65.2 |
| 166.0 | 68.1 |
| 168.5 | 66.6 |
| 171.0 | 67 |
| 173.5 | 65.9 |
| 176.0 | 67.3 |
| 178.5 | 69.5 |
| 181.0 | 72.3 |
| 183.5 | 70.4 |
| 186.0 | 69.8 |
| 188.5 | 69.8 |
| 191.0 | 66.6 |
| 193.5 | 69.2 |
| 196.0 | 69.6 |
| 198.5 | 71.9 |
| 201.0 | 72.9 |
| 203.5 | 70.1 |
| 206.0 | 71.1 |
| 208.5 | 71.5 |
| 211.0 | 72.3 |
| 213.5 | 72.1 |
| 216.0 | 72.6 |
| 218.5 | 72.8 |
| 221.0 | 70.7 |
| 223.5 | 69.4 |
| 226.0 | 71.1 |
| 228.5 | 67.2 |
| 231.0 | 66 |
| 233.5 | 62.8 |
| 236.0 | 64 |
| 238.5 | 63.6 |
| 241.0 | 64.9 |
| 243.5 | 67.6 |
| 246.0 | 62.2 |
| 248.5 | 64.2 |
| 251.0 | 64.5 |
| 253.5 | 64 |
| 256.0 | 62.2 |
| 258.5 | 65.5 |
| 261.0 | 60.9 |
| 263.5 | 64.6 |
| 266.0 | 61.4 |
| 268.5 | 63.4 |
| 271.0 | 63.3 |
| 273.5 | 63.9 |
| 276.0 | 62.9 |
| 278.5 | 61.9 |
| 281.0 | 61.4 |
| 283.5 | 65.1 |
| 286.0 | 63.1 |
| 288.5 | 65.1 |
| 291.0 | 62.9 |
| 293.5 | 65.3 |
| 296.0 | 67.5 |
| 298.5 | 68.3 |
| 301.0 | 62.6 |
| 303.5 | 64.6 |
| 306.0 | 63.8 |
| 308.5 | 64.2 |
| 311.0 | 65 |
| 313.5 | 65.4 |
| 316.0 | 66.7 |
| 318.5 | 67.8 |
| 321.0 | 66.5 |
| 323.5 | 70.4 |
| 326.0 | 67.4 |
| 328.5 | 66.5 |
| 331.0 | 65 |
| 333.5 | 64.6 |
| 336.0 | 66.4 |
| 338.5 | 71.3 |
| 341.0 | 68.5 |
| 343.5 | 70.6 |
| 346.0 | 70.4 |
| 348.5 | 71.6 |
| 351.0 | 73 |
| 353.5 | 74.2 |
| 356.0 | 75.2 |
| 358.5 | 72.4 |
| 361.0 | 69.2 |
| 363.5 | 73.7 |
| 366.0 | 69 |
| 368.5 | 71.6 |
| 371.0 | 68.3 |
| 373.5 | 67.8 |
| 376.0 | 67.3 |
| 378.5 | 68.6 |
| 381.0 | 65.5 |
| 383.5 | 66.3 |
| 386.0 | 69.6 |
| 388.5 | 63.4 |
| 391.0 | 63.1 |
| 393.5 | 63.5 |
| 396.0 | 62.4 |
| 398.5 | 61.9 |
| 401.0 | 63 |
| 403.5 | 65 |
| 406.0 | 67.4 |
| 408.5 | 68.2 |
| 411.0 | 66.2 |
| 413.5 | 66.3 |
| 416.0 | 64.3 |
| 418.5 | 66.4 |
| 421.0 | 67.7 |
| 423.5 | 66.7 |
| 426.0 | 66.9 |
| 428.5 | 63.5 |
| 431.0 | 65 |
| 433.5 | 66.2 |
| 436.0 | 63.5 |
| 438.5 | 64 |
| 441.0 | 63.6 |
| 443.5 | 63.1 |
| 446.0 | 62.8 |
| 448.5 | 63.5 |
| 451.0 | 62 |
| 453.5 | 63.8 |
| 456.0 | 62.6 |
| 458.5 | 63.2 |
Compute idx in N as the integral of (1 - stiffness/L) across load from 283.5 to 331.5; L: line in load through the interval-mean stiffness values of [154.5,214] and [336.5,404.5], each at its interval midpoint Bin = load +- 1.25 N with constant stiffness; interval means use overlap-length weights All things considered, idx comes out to 1.9 N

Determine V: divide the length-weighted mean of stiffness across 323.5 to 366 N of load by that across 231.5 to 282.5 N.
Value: 1.10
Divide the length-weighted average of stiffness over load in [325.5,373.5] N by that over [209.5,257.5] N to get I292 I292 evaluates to 1.04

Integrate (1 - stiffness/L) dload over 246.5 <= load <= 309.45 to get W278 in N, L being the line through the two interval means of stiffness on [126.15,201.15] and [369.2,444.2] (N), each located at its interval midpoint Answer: 1.59 N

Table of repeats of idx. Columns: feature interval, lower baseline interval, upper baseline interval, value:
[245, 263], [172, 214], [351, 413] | 1.5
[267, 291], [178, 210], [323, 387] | 2.3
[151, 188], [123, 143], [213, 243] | -1.8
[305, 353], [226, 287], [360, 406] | -1.7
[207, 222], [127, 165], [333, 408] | -1.9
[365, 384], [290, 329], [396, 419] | -0.8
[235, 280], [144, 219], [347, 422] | 2.9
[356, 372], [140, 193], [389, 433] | -1.4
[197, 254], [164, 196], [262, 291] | -1.9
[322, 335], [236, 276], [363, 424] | -0.3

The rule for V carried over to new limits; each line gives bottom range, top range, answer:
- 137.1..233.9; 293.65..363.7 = 1.01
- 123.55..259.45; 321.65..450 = 1.01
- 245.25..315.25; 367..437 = 1.03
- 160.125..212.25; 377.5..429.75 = 0.95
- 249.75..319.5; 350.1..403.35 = 1.06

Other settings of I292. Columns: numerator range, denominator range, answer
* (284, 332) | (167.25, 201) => 0.95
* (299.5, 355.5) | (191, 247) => 0.98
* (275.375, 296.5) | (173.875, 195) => 0.92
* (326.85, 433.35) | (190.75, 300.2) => 1.02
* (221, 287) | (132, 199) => 0.98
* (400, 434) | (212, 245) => 0.97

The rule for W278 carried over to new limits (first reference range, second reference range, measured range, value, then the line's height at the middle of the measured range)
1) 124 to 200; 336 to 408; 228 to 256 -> 0.8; 66.4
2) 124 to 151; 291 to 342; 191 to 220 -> -3.7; 63.2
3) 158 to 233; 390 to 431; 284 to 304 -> 0.7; 67.3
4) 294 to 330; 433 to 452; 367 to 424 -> -1.5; 64.5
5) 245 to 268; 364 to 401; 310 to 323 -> -0.4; 64.7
